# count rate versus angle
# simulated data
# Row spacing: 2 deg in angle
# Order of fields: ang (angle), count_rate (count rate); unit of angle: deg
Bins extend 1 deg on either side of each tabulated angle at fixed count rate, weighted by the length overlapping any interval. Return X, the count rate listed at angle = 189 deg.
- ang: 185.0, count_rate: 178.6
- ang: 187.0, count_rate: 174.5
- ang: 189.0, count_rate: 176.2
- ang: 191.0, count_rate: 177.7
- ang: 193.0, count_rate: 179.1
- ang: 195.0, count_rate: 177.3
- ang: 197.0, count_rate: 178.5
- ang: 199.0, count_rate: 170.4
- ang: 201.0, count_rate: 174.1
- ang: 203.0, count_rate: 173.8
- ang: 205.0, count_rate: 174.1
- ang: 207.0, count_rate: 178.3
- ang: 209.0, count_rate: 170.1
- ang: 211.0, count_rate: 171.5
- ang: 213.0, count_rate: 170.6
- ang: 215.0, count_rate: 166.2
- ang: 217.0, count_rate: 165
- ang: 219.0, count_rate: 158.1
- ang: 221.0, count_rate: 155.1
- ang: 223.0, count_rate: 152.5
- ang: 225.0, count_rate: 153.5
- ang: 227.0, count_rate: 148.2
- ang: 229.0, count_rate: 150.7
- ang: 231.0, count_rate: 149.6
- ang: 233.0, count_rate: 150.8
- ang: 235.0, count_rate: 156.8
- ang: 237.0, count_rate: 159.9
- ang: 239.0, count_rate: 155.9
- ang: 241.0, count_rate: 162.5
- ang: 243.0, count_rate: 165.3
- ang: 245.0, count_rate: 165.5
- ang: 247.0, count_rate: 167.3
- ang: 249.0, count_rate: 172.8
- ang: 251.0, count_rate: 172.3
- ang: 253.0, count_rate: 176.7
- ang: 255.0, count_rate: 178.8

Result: 176.2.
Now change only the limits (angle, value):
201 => 174.1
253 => 176.7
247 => 167.3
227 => 148.2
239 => 155.9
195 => 177.3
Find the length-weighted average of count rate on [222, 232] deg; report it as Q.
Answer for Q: 151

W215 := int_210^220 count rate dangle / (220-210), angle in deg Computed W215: 166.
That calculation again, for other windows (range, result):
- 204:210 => 174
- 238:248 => 163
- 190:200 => 177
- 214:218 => 166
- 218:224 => 155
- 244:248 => 166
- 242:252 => 169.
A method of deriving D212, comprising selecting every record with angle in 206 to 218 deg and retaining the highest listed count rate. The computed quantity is 178.3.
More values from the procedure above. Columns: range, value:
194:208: 178.5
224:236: 156.8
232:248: 167.3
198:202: 174.1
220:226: 155.1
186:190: 176.2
